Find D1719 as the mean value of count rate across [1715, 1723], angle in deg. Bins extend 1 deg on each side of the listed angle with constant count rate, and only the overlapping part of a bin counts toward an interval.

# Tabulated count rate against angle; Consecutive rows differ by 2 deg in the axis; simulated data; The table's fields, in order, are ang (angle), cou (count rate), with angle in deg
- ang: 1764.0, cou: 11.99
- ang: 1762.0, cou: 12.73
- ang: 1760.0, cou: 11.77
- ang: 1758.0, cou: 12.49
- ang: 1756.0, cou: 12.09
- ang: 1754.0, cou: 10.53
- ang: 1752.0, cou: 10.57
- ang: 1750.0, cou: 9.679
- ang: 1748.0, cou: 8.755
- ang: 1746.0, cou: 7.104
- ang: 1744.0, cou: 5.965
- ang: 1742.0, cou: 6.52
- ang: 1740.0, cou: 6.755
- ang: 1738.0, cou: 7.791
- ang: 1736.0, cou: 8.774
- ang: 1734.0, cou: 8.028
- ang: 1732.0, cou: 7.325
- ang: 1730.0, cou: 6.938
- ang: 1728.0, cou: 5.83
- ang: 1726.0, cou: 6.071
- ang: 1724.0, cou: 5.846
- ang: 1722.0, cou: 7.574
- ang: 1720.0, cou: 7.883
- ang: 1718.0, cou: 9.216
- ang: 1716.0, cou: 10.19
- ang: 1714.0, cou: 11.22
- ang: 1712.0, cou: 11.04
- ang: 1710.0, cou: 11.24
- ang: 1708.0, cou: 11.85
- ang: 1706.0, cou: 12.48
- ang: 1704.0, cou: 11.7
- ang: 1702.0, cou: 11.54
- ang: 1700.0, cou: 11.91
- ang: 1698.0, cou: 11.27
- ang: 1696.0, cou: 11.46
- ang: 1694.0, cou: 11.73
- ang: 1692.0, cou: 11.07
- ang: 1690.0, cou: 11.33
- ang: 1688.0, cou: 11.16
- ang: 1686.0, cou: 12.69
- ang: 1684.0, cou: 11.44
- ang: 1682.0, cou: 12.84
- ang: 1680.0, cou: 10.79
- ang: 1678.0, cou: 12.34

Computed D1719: 8.72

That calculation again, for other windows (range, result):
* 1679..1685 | 11.7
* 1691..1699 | 11.4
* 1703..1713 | 11.7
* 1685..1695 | 11.6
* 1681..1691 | 11.9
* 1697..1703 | 11.6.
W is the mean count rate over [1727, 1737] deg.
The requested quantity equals 7.38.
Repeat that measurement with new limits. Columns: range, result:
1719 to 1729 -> 6.64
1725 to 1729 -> 5.95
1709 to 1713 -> 11.1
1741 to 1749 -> 7.09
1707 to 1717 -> 11.1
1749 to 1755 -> 10.3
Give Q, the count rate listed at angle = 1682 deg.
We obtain 12.84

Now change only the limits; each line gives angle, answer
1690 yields 11.33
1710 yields 11.24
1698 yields 11.27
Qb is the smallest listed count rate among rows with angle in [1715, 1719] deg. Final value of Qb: 9.216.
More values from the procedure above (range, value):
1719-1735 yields 5.83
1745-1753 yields 7.104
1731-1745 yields 5.965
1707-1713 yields 11.04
